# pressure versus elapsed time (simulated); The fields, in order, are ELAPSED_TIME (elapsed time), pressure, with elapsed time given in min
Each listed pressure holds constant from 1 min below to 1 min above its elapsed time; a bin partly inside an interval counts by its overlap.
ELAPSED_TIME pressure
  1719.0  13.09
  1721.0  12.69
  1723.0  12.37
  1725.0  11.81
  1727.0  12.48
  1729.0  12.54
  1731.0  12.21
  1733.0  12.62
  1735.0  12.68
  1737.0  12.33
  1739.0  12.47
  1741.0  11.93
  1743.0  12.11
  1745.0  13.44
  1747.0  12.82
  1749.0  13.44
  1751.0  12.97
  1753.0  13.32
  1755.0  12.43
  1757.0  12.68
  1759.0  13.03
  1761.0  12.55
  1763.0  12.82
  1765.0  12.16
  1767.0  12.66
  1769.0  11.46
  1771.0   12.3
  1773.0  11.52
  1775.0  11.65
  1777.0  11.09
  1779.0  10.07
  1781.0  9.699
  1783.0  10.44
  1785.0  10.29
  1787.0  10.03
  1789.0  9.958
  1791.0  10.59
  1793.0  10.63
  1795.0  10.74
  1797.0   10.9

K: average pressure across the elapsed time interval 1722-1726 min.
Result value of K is 12.1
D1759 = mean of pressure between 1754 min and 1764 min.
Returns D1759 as 12.7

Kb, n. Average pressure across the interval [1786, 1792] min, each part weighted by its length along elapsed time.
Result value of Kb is 10.2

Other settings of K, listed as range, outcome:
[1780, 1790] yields 10.1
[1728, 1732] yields 12.4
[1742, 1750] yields 13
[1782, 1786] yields 10.4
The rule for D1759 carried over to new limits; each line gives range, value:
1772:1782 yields 10.8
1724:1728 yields 12.1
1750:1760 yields 12.9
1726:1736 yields 12.5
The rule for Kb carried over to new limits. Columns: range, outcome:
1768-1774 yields 11.8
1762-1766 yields 12.5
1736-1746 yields 12.5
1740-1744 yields 12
